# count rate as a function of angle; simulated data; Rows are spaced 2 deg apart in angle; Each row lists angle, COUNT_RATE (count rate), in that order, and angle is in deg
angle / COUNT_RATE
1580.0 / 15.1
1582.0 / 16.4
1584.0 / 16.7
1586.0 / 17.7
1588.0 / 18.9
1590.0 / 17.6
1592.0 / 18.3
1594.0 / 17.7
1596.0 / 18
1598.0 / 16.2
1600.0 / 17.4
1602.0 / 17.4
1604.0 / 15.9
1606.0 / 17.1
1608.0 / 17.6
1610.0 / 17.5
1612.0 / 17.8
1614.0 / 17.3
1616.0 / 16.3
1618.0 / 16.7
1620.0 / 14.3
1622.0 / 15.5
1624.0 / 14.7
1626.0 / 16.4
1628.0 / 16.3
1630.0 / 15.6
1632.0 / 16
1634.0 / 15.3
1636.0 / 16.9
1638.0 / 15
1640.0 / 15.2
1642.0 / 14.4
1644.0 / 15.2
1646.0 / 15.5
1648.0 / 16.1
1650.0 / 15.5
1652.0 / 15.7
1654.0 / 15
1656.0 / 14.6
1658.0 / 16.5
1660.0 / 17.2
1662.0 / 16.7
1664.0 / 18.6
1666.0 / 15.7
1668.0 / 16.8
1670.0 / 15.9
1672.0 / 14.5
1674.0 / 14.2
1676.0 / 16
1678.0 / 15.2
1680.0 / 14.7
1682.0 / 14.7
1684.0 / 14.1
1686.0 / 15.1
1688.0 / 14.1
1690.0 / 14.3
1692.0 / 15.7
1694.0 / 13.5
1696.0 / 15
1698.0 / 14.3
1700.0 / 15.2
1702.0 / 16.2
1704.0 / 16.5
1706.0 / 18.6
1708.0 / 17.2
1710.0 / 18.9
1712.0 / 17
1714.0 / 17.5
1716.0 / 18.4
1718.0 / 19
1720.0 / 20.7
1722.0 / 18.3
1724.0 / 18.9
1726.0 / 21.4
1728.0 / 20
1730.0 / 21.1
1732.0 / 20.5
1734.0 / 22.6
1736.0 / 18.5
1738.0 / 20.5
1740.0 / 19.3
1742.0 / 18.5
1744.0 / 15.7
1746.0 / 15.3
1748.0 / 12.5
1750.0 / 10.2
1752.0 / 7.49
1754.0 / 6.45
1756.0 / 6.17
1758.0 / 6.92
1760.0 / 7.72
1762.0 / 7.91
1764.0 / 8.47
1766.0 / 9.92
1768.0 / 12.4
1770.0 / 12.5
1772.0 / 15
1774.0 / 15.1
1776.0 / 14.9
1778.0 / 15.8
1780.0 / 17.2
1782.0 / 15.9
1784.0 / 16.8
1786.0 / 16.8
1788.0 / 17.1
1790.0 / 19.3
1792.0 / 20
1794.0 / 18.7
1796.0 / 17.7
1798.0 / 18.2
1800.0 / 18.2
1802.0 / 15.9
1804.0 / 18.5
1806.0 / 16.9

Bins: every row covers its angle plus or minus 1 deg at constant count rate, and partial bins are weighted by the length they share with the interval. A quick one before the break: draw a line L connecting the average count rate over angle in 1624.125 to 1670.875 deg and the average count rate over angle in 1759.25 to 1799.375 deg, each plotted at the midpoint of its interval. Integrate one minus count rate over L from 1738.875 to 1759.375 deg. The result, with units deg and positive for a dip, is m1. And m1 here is 4.5 deg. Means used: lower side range 15.9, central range 11.8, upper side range 14.9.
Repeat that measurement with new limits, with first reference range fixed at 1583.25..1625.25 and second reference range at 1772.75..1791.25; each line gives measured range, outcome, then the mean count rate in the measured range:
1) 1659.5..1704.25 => 3.8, 15.4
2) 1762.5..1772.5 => 3.2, 11.3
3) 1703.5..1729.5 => -3.1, 18.7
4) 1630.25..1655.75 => 2.2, 15.5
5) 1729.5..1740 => -2.4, 20.5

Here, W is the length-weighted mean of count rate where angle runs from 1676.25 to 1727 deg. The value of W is 16.6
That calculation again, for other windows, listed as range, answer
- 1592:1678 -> 16.2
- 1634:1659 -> 15.5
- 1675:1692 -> 14.8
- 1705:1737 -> 19.3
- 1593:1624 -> 16.8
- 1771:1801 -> 17.1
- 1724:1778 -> 14.2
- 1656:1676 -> 16.1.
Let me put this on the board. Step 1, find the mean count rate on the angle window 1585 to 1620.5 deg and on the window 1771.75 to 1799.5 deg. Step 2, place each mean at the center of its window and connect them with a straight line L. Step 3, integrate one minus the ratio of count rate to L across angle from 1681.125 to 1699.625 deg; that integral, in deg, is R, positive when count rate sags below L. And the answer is 2.83 deg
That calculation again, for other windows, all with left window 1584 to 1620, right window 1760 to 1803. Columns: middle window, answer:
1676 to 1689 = 1.3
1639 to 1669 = 1.4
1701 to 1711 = -0.9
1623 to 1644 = 1.7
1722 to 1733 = -3.0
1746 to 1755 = 3.3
